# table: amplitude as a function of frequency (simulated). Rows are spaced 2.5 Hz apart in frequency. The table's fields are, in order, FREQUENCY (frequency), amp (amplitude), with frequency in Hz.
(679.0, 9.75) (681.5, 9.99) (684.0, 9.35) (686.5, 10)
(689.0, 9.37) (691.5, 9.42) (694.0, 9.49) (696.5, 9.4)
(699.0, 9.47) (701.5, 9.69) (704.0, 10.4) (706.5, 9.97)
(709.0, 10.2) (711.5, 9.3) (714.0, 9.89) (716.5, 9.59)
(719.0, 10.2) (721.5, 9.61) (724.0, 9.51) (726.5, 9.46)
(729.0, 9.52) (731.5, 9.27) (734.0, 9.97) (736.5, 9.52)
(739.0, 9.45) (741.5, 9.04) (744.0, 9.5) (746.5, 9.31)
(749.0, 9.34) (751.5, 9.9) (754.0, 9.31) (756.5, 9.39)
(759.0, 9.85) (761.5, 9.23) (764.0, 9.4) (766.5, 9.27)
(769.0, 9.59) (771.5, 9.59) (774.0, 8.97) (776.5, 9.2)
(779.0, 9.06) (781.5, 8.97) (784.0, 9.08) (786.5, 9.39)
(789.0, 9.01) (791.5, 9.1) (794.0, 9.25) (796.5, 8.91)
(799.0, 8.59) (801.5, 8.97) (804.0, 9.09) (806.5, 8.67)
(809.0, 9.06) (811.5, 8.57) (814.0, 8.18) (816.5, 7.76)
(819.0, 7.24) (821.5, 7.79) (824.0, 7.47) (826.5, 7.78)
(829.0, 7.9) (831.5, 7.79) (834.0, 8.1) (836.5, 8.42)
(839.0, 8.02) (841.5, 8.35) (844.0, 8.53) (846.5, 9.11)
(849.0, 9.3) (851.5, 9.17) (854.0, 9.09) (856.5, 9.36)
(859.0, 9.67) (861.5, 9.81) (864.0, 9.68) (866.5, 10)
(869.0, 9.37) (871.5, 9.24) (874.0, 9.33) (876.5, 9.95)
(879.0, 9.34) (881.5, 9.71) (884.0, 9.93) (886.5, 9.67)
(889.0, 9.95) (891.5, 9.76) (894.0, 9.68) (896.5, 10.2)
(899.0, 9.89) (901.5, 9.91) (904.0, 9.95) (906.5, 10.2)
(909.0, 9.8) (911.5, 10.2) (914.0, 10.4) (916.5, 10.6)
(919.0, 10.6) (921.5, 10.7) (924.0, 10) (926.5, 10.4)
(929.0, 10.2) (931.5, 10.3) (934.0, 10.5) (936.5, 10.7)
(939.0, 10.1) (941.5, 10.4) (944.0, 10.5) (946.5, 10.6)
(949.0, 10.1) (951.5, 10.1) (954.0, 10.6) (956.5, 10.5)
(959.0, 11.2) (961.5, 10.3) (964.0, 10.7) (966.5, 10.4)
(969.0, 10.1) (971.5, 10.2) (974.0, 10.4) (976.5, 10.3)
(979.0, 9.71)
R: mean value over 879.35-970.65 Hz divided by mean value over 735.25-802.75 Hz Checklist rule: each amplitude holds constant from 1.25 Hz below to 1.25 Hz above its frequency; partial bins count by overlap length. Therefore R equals 1.10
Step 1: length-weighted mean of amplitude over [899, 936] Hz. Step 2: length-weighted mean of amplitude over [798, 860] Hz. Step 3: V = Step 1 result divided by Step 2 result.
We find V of 1.21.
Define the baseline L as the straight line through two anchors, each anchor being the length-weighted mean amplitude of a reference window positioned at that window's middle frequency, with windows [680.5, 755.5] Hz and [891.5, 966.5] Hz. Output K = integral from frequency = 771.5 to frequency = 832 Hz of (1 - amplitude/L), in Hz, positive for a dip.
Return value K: 7.8 Hz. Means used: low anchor 9.61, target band 8.61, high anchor 10.3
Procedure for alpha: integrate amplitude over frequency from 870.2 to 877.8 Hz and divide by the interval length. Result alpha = 9.5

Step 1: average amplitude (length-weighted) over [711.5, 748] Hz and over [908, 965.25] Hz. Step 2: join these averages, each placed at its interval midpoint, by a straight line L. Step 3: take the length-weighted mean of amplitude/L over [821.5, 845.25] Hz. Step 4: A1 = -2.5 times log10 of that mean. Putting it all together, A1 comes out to 0.24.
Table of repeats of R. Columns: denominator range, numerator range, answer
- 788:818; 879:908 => 1.13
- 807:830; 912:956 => 1.30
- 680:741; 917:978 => 1.08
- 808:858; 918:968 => 1.25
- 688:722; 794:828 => 0.86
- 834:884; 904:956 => 1.12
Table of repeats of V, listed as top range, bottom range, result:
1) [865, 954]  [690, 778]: 1.05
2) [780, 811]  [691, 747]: 0.93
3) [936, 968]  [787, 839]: 1.25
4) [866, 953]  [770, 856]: 1.17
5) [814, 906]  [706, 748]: 0.94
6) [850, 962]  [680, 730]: 1.04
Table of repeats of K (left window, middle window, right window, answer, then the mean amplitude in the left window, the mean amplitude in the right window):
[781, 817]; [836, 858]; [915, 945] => 1.4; 8.86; 10.4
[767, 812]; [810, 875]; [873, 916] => 5.7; 9.07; 9.89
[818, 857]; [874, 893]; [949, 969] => -1.2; 8.33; 10.5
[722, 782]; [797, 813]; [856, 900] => 1.2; 9.41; 9.7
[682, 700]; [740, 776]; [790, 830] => -2.1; 9.52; 8.4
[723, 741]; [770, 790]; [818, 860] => -0.3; 9.51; 8.42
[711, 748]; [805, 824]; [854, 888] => 2.8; 9.55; 9.6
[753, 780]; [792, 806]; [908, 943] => 0.9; 9.35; 10.4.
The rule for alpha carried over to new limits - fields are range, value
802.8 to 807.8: 8.88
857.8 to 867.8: 9.79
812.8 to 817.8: 7.96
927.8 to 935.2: 10.3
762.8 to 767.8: 9.34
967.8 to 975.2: 10.2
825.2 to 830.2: 7.84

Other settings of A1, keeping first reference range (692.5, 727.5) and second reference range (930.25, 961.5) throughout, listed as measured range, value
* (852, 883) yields 0.07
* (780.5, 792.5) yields 0.10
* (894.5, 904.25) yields 0.04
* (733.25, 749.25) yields 0.04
